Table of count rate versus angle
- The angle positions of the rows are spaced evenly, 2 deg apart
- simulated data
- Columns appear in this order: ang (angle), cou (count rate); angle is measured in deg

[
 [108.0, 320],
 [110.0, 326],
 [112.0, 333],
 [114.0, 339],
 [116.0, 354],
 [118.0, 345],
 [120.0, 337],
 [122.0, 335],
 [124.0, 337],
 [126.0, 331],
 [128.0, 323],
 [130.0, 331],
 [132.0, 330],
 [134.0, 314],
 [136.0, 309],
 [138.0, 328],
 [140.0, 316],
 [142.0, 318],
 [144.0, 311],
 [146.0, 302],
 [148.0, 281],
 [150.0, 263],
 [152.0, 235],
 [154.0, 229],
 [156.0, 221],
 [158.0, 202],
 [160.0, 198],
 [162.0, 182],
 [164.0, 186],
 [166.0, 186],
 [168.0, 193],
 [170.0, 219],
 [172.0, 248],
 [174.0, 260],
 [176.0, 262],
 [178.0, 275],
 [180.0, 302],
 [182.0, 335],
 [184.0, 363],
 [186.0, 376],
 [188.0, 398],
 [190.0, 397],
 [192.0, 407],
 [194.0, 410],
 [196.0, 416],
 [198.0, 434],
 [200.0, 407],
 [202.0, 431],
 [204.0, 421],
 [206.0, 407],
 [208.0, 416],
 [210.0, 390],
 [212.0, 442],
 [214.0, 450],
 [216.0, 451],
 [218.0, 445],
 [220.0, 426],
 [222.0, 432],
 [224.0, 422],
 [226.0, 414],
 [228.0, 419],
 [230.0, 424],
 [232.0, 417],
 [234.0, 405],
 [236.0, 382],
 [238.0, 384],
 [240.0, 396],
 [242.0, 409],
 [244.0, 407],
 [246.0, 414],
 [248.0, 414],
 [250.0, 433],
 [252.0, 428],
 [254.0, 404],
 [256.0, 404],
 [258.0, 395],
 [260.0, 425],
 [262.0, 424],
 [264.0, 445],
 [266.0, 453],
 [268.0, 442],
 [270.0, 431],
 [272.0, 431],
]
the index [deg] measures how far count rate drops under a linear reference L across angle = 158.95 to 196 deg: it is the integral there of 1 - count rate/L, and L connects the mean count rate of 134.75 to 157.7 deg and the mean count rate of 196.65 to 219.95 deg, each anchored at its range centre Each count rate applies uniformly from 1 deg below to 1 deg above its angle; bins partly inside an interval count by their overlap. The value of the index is 6.97 deg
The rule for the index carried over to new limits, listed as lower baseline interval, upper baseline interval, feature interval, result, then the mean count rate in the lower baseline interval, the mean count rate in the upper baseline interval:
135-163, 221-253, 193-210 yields -3.1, 264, 412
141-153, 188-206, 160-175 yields 5.7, 285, 414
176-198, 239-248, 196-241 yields -3.5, 366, 407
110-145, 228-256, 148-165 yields 6.4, 329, 409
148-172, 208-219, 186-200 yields -2.3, 215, 434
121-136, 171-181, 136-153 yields 0.7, 327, 269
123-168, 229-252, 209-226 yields -2.5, 272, 409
